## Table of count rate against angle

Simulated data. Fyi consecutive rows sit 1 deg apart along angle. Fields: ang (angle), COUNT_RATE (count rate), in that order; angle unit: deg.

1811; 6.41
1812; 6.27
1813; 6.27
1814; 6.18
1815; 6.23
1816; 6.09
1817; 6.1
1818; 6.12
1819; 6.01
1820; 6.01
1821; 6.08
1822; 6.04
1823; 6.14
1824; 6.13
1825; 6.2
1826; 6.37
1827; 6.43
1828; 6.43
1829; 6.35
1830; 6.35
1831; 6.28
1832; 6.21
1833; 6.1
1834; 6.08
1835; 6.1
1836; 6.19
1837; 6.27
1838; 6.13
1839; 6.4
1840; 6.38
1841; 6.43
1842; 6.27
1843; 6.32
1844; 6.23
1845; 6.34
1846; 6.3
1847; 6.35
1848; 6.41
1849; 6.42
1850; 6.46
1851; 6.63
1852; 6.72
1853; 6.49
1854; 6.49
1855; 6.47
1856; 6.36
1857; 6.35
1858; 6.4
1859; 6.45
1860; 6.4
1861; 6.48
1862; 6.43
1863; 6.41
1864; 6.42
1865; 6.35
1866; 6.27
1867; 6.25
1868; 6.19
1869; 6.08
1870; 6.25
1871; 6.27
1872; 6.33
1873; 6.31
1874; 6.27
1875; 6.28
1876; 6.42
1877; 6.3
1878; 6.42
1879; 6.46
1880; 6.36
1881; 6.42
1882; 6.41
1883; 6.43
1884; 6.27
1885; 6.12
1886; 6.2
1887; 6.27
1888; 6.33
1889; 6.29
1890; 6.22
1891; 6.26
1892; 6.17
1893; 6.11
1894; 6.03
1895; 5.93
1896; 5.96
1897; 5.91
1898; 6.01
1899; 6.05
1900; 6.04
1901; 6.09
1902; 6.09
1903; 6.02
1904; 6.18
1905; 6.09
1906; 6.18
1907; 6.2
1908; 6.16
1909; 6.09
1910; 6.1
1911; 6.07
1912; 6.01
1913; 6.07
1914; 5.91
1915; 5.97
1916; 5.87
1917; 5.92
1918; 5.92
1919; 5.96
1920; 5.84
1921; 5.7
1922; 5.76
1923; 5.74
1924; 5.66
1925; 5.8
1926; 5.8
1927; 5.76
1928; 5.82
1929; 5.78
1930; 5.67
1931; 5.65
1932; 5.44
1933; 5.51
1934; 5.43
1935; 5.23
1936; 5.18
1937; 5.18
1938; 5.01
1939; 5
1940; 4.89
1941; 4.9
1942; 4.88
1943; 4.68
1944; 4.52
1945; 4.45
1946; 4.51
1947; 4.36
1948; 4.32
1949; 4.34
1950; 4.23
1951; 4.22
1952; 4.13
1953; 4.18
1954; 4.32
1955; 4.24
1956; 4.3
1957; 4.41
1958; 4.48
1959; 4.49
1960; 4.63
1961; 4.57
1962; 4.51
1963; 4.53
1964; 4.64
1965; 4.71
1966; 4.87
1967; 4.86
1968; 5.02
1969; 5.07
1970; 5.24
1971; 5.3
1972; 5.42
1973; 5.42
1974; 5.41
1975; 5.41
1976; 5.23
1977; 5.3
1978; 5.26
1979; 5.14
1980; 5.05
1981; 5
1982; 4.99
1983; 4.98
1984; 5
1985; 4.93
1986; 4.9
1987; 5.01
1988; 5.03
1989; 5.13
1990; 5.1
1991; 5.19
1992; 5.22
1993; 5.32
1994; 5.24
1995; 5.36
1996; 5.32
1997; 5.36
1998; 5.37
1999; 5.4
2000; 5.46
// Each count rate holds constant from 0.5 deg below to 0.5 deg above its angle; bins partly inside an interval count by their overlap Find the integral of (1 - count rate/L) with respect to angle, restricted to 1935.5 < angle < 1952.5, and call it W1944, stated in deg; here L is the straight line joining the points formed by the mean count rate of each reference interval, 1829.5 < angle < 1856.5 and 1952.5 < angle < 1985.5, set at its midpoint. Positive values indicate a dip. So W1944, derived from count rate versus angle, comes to 1.8 deg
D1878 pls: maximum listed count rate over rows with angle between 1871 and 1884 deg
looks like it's 6.46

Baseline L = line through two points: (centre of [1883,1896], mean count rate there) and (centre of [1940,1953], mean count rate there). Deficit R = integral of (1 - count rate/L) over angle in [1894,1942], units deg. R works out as -4.1 deg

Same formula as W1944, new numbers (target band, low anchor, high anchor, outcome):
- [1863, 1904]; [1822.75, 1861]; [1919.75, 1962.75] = -3.3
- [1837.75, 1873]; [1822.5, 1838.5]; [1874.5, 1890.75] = -0.5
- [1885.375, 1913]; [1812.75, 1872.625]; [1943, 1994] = -2.4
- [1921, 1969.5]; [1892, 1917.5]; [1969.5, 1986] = 5.7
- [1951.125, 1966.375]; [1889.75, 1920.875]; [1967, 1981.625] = 2.7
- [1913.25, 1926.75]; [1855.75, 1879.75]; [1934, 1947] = -1.4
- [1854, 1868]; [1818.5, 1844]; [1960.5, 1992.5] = -0.9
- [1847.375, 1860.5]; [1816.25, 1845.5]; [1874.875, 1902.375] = -0.5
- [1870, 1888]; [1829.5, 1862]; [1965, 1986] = -0.8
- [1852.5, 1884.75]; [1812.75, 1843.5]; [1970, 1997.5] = -2.2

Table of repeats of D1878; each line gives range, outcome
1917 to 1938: 5.96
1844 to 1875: 6.72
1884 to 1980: 6.33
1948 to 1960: 4.63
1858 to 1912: 6.48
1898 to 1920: 6.2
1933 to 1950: 5.51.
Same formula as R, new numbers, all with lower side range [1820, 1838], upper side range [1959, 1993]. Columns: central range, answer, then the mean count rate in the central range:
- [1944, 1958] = 2.4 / 4.32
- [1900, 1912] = -1.1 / 6.11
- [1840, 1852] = -0.6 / 6.39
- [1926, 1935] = -0.4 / 5.62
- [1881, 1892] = -1.0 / 6.28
